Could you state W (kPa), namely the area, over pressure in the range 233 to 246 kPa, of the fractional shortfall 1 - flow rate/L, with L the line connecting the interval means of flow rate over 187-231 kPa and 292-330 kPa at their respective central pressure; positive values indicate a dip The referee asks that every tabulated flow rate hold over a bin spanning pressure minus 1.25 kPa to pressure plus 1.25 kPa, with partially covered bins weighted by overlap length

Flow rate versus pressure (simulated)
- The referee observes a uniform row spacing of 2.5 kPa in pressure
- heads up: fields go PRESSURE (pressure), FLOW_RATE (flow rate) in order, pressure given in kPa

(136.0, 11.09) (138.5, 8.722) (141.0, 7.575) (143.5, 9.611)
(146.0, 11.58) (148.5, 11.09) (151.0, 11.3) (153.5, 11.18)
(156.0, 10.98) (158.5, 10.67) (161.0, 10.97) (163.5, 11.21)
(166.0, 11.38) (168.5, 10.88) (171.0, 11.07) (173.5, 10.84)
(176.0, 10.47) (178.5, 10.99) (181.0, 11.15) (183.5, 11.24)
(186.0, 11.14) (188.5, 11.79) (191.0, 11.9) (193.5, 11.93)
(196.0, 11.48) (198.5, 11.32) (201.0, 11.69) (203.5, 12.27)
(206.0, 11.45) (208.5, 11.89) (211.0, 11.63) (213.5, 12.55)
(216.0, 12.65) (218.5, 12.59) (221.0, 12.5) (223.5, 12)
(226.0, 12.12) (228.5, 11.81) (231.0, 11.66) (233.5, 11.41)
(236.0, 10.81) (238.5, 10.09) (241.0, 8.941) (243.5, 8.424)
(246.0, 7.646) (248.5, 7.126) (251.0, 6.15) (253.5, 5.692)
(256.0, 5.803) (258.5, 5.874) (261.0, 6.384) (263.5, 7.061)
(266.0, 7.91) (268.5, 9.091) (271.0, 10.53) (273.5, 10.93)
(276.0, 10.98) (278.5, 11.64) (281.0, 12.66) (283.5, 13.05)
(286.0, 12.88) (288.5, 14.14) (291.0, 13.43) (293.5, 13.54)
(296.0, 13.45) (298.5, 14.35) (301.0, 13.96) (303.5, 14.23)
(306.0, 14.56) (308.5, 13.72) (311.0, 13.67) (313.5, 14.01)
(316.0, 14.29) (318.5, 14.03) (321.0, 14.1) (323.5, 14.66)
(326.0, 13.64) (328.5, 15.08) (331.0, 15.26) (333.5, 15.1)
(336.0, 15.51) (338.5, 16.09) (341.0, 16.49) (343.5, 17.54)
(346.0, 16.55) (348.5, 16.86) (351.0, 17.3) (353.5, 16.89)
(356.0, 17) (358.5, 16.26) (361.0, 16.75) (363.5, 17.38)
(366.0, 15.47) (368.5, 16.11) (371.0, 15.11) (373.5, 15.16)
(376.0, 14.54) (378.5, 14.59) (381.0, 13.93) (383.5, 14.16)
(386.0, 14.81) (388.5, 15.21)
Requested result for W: 3.05 kPa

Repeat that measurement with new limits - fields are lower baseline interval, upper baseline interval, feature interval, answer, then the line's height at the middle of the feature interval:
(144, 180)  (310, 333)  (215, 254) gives 7.2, 12.5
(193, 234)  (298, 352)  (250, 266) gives 8.4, 13.2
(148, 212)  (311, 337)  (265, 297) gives 4.0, 13.6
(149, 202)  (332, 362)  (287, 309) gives 1.6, 15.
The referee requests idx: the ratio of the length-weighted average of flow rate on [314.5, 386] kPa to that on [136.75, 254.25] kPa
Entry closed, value 1.4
